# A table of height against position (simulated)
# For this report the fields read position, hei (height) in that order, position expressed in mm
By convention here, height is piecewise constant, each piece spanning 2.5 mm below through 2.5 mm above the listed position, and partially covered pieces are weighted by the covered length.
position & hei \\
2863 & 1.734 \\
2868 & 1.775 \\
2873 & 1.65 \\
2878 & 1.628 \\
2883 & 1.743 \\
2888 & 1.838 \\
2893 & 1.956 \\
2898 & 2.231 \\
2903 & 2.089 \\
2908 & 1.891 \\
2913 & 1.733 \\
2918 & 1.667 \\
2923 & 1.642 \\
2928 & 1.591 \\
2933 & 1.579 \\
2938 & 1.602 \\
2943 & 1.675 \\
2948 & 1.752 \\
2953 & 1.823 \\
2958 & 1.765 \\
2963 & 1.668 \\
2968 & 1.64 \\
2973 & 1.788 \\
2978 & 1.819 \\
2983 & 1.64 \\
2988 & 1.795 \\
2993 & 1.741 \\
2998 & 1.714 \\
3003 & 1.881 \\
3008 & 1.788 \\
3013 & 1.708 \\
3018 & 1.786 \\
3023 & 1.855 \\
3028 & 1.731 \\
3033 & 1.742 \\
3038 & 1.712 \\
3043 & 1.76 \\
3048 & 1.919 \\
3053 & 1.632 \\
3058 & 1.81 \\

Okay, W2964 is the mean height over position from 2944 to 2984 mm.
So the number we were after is 1.74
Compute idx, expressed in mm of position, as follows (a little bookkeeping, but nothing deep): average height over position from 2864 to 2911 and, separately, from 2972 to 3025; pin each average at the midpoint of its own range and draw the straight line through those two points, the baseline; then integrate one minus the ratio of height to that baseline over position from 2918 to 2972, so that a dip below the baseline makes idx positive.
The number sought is 4.1 mm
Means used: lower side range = 1.86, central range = 1.68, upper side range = 1.77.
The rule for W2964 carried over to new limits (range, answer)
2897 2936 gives 1.78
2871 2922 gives 1.84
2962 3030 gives 1.76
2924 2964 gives 1.68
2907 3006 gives 1.72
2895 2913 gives 2.02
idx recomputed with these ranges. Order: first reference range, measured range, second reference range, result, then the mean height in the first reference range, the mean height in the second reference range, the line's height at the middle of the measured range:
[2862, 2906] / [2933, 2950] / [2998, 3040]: 1.5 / 1.85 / 1.77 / 1.82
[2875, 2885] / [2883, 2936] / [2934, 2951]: -4.4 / 1.68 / 1.67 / 1.68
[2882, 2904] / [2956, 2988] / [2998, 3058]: 2.3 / 1.98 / 1.77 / 1.86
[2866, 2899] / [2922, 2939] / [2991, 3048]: 1.9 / 1.81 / 1.77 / 1.8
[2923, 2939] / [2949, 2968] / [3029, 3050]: -1.1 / 1.6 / 1.78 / 1.64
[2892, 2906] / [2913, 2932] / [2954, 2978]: 3.2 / 2.1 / 1.73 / 1.97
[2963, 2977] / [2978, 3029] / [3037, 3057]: -0.9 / 1.72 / 1.76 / 1.74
